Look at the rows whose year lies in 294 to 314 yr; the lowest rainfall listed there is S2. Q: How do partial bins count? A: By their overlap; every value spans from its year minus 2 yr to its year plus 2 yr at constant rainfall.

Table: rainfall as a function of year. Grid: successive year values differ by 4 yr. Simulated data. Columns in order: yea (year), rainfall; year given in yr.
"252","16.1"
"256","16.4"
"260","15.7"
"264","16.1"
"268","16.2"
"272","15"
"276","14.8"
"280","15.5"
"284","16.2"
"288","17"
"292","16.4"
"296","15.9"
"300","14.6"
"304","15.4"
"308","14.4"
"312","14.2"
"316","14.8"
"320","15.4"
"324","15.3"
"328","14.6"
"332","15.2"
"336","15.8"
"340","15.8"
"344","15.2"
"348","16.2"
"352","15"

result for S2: 14.2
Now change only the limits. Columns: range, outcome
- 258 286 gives 14.8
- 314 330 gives 14.6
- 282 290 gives 16.2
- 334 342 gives 15.8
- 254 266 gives 15.7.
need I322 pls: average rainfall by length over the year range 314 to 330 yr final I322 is 15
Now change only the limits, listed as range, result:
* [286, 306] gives 15.9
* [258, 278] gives 15.6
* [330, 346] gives 15.5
